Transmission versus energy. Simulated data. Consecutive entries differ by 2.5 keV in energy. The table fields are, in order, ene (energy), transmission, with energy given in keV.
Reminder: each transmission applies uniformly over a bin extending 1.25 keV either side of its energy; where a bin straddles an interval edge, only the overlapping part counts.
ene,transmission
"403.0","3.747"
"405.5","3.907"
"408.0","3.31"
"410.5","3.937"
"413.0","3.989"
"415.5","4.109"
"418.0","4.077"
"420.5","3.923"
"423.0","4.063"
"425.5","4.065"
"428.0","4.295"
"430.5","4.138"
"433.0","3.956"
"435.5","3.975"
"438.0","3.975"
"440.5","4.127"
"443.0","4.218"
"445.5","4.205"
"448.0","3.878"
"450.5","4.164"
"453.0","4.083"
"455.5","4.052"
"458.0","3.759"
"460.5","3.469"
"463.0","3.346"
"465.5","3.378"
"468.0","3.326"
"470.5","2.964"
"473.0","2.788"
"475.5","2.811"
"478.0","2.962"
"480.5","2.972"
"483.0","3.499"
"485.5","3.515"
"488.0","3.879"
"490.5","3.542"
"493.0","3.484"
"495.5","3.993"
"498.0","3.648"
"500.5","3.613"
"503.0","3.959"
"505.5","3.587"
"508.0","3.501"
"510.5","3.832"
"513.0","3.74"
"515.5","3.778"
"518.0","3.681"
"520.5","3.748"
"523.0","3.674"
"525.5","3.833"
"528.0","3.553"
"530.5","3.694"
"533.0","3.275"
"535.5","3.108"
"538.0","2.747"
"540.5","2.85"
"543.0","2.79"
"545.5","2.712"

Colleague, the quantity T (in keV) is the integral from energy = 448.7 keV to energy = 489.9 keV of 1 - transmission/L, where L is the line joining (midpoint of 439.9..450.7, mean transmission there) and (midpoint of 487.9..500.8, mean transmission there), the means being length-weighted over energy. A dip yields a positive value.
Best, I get 4.9 keV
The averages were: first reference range 4.11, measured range 3.44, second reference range 3.68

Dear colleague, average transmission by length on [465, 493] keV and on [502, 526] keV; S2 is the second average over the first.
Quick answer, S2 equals 1.1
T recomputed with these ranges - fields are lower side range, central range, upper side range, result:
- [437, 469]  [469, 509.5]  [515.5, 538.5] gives 2.9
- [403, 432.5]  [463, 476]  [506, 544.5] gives 2.2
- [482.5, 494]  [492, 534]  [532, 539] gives -4.9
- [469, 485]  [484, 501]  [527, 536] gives -2.8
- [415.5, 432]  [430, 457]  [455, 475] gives -2.5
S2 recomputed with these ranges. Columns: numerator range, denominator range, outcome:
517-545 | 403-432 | 0.84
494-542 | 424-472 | 0.92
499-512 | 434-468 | 0.95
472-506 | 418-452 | 0.85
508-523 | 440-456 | 0.91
